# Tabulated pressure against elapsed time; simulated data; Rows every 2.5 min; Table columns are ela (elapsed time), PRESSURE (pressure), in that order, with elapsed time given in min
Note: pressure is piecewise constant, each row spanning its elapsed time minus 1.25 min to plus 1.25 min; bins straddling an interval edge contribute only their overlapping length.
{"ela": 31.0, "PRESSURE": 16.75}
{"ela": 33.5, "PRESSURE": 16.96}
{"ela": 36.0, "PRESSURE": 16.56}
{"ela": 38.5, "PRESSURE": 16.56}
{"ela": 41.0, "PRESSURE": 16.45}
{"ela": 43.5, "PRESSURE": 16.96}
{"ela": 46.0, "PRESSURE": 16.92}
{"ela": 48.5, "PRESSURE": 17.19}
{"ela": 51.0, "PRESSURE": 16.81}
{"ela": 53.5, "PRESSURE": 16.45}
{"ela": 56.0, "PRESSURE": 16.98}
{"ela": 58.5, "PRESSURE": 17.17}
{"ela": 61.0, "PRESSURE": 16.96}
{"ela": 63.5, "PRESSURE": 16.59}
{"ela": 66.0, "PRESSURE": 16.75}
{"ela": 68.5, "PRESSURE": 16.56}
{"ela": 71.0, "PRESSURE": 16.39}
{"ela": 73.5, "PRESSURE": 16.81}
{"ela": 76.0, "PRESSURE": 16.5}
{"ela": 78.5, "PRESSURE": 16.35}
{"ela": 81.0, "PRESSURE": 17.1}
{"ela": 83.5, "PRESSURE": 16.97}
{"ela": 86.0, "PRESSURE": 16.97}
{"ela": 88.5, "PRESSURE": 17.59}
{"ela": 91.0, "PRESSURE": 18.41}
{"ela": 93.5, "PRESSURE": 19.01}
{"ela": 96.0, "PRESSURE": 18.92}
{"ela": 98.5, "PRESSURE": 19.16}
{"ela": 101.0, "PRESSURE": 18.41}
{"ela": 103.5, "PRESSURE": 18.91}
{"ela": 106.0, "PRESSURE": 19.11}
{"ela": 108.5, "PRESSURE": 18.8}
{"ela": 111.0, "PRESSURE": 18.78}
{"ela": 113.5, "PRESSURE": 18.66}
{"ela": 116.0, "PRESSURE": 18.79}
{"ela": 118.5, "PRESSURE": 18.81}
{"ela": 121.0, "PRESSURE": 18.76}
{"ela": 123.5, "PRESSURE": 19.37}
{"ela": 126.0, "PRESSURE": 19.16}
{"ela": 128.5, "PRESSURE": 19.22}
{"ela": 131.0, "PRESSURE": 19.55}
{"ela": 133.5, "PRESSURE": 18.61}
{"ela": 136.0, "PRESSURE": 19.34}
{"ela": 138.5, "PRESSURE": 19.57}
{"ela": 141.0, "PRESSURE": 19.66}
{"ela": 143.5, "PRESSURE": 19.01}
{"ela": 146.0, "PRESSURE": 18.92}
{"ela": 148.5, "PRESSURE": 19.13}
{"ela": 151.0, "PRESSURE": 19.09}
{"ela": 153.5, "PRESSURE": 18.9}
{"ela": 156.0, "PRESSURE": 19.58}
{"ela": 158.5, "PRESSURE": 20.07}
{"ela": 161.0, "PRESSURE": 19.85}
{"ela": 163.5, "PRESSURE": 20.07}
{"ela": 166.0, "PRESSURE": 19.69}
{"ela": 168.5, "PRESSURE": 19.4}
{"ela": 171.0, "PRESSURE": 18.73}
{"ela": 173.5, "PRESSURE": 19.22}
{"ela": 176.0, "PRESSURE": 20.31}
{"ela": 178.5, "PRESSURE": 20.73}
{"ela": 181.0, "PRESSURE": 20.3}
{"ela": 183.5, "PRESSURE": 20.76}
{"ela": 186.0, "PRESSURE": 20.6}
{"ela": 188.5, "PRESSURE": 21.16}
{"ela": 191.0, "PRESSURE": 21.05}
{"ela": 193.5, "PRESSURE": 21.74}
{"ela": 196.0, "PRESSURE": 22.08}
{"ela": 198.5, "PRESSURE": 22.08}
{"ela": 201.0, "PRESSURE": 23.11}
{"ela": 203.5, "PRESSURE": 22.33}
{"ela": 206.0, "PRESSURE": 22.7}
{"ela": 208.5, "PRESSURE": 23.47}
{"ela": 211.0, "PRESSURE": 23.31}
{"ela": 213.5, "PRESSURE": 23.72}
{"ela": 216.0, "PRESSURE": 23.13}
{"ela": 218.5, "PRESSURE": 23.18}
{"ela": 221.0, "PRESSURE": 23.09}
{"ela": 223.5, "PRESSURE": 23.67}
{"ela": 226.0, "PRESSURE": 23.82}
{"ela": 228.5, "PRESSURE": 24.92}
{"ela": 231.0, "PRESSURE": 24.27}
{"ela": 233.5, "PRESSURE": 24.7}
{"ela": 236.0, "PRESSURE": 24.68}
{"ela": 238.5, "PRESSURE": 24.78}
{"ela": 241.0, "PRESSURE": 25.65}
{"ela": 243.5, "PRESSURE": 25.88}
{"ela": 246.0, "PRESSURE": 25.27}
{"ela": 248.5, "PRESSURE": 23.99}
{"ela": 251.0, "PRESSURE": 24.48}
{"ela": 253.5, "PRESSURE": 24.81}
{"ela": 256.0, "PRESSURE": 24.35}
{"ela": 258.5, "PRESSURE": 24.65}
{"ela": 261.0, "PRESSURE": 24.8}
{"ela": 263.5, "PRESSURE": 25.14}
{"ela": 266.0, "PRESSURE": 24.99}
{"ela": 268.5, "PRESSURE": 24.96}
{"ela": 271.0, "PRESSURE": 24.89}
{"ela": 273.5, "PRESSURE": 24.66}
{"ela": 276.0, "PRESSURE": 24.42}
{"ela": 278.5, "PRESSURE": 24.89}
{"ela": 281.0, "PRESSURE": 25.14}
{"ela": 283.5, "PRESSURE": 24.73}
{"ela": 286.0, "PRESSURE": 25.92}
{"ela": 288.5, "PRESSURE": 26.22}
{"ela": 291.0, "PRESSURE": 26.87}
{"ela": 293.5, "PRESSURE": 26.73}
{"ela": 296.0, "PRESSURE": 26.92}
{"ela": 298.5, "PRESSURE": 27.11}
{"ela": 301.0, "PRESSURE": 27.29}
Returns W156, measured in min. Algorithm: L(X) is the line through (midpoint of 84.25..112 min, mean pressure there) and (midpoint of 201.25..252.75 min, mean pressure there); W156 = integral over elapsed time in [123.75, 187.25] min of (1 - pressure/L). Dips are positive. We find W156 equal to 4.2 min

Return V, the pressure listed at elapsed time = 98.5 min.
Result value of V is 19.16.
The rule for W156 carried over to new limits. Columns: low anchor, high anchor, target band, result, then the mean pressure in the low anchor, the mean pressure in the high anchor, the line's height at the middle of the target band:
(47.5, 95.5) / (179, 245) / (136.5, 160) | 1.2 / 17.1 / 23.1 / 20.3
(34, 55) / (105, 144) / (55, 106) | 1.0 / 16.7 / 19.1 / 17.8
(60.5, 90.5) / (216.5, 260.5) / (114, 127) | 0.0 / 16.8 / 24.5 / 18.9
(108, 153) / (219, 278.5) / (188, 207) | 0.1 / 19.1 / 24.6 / 22.2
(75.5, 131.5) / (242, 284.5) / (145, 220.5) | 2.3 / 18.4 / 24.8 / 21.6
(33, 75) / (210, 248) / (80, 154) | 2.6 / 16.8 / 24.3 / 19.5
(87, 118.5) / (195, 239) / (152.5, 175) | 1.8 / 18.7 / 23.5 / 21.3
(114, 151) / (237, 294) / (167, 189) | 1.1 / 19.1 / 25.1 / 21.2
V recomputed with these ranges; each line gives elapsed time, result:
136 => 19.34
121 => 18.76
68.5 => 16.56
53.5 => 16.45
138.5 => 19.57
